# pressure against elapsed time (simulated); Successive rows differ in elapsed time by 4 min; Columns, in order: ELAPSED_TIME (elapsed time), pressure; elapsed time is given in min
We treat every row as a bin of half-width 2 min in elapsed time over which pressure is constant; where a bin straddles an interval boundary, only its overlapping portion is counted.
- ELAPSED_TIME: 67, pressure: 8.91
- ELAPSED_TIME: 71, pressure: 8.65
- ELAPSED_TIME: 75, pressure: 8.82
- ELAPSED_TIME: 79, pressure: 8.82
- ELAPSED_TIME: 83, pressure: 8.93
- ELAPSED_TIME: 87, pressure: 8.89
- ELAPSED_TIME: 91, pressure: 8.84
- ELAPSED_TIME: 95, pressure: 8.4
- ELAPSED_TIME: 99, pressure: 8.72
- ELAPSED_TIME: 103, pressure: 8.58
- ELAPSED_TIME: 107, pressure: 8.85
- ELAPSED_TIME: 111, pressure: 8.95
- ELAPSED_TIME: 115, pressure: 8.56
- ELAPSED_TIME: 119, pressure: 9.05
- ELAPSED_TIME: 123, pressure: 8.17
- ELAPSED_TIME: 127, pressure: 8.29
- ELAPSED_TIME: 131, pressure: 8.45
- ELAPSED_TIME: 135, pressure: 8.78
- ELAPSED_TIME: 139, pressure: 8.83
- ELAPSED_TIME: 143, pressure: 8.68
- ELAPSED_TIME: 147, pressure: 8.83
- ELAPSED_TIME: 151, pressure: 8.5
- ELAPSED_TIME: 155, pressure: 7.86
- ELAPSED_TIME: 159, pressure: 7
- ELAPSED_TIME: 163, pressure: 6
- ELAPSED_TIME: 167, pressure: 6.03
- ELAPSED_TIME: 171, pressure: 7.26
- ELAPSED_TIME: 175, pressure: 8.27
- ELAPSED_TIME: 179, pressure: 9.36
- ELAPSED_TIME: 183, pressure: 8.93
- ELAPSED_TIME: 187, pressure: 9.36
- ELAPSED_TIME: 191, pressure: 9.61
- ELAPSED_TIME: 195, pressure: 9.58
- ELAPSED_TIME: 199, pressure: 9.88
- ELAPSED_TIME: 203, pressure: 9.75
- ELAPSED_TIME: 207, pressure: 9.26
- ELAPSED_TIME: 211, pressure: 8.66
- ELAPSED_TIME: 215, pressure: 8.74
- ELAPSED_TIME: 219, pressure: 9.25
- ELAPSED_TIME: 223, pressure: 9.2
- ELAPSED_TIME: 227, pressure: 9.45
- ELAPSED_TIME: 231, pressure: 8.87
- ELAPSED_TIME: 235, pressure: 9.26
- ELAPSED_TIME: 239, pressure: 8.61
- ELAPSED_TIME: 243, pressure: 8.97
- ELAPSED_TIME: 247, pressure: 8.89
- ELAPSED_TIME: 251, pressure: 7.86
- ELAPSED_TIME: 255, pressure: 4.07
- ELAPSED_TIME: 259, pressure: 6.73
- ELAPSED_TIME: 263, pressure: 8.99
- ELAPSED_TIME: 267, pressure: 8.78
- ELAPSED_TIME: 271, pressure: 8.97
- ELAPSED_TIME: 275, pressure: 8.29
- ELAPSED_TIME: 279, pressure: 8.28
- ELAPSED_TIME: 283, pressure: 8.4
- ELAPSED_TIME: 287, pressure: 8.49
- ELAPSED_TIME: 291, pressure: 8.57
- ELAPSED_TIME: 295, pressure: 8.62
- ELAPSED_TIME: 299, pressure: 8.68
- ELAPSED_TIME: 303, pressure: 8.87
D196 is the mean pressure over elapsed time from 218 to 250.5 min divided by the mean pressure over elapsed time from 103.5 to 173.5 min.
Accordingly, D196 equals 1.11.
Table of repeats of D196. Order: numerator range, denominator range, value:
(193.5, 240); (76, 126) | 1.06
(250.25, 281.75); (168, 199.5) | 0.87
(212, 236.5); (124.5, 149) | 1.05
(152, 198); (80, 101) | 0.93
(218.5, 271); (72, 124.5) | 0.96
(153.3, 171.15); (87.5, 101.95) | 0.78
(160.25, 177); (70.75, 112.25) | 0.79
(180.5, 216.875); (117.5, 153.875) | 1.08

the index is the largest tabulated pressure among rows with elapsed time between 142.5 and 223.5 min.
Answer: 9.88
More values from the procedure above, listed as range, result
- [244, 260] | 8.89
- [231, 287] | 9.26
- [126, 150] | 8.83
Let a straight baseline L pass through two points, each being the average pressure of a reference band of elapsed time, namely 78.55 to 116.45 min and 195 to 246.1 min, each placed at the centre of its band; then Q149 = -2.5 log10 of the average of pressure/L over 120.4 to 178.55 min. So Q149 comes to 0.12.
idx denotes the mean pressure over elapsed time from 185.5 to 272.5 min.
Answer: 8.76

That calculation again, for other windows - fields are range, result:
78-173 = 8.3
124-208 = 8.49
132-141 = 8.77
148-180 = 7.52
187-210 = 9.55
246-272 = 7.67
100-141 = 8.65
